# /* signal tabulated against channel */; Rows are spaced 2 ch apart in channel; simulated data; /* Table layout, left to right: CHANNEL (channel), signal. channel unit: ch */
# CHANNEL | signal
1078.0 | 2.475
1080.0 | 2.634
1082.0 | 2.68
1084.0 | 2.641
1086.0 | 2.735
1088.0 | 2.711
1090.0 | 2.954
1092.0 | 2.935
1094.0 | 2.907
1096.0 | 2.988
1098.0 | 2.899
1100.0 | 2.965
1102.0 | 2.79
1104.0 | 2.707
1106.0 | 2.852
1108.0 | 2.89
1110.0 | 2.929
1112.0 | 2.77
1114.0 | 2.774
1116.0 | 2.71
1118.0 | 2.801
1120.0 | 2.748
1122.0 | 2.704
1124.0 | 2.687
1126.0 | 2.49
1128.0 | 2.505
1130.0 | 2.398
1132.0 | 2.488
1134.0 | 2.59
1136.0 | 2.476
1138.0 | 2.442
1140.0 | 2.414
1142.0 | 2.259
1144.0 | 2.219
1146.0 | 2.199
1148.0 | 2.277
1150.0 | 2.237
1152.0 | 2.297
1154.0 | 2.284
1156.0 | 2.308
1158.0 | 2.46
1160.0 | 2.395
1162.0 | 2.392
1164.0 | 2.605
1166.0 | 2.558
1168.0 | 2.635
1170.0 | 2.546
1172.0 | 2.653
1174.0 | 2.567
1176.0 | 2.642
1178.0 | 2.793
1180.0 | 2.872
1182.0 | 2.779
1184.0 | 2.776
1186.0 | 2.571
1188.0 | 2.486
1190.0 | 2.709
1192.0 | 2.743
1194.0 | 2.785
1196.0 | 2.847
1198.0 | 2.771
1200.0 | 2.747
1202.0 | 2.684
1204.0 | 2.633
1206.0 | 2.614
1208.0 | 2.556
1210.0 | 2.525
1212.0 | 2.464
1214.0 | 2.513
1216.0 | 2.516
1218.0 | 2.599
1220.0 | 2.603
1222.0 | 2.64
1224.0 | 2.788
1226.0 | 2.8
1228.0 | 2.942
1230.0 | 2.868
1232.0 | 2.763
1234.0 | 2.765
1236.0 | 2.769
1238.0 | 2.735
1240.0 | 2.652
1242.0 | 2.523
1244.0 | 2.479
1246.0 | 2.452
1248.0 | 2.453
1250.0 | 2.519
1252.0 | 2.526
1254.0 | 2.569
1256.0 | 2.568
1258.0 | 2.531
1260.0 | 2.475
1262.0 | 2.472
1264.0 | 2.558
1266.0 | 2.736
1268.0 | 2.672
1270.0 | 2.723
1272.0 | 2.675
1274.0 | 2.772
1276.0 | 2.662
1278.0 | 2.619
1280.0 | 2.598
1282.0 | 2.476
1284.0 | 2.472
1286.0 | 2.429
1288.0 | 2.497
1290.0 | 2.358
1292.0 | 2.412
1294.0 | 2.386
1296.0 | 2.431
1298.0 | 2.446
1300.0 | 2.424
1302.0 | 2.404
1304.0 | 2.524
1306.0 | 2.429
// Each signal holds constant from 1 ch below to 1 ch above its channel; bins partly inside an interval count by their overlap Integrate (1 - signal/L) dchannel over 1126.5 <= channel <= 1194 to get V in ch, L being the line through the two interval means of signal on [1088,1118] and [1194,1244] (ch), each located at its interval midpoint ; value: 6.3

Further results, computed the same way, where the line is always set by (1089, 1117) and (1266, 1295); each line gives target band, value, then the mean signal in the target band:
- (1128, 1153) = 3.9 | 2.36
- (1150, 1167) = 2.2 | 2.4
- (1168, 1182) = 0.3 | 2.68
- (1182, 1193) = 0.2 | 2.67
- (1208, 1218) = 0.6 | 2.52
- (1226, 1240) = -0.8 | 2.8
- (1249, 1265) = 0.4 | 2.53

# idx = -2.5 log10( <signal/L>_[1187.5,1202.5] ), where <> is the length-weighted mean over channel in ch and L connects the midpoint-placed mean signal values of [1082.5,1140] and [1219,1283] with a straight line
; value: -0.02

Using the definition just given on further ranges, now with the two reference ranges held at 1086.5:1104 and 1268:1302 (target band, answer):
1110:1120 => 0.02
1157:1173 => 0.09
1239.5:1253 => 0.04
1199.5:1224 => 0.03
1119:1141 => 0.11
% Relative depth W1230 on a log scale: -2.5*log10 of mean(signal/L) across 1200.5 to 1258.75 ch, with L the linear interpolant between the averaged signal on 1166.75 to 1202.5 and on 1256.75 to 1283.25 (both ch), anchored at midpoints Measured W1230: 0.01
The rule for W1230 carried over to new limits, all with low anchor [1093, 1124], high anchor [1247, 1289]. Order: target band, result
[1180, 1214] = 0.006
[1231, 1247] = -0.010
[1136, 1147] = 0.192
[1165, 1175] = 0.055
